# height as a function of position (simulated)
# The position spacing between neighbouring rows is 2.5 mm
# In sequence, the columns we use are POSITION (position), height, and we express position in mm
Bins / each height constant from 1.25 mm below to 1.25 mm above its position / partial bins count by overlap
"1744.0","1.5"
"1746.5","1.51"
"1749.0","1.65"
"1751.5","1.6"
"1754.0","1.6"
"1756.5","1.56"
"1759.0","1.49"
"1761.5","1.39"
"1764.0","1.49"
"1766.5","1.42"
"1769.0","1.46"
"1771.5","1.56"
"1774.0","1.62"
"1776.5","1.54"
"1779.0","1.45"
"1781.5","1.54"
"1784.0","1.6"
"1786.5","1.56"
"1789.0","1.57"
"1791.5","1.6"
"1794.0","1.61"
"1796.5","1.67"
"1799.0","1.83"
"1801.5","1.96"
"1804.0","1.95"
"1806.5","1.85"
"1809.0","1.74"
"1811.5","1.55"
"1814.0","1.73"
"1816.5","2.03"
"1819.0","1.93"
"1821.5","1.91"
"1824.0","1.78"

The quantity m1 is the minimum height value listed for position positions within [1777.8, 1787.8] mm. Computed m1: 1.45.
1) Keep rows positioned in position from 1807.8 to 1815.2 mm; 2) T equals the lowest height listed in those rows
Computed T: 1.55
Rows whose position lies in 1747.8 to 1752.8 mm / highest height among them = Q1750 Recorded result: 1.65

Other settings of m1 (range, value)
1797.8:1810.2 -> 1.74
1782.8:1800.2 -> 1.56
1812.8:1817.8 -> 1.73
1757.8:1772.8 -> 1.39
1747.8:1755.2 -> 1.6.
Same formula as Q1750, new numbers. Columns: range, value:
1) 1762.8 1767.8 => 1.49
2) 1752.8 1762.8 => 1.6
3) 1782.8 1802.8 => 1.96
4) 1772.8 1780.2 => 1.62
